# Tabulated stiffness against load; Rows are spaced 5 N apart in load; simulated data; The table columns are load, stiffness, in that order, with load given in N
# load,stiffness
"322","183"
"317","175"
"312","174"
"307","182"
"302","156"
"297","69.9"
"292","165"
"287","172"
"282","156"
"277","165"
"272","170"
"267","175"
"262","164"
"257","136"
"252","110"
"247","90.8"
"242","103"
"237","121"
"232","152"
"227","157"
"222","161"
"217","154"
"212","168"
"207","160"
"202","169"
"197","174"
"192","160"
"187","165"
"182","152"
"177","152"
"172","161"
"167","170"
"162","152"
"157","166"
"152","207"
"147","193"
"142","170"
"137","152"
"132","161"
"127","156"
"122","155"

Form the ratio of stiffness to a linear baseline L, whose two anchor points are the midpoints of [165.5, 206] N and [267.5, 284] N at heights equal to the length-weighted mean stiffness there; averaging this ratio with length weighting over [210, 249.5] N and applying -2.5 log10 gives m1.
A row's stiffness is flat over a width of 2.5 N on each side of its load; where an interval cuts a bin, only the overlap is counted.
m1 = 0.19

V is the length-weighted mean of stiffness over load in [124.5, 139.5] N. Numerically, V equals 156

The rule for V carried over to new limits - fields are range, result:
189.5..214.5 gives 166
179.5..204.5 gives 164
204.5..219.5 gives 161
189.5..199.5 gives 167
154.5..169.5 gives 163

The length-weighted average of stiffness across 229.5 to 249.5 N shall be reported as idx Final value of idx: 117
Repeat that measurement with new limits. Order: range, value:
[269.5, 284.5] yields 164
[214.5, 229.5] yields 157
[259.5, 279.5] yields 168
